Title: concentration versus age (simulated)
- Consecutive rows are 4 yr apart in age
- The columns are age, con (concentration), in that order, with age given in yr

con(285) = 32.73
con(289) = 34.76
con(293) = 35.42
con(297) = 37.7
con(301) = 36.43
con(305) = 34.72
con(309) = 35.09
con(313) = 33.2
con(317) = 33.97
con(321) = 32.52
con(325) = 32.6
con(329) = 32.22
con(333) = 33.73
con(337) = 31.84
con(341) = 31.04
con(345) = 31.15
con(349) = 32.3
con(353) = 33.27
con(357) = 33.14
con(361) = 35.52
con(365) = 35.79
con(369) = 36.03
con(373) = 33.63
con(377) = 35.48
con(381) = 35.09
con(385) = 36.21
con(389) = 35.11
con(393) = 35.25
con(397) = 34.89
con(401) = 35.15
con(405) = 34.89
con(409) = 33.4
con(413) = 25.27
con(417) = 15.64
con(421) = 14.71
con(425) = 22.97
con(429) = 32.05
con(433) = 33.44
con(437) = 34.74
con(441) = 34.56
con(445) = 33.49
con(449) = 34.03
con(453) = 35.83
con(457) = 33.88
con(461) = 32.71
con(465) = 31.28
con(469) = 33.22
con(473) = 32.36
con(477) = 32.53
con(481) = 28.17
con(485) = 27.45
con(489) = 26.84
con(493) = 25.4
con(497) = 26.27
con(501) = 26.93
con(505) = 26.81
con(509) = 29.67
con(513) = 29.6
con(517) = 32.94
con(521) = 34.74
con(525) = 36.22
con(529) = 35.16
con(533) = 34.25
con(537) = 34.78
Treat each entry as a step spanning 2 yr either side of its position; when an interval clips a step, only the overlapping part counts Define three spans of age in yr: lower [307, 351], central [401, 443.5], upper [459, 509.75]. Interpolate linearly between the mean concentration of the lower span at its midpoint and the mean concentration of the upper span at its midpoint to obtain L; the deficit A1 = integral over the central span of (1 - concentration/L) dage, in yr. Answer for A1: 2.8 yr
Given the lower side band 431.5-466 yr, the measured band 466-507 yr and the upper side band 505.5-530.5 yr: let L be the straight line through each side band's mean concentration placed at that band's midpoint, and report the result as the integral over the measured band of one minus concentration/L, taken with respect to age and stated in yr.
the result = 5.6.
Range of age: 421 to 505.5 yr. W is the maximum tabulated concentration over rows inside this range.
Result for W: 35.83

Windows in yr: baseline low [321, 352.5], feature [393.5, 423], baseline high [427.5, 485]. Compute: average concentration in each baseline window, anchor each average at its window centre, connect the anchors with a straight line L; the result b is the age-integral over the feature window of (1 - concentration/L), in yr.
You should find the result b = 4.1 yr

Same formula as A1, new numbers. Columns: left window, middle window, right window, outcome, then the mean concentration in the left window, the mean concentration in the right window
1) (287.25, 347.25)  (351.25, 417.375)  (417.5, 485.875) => -2.71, 33.7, 30.7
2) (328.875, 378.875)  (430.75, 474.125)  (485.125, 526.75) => -3.87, 33.5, 29.4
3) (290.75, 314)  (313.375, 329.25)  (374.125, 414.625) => 1.04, 35.5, 34.1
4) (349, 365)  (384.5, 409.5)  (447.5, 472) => -0.91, 34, 33.4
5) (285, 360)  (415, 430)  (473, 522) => 4.99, 33.6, 29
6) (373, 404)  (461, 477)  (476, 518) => -1.26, 35.2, 28.2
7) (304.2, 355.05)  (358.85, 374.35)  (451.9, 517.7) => -1.50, 32.9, 30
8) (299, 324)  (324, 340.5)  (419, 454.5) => 0.58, 34.3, 30.6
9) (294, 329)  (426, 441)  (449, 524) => -0.55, 34.4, 30.5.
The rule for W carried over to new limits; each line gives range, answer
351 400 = 36.21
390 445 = 35.25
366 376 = 36.03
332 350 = 33.73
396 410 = 35.15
